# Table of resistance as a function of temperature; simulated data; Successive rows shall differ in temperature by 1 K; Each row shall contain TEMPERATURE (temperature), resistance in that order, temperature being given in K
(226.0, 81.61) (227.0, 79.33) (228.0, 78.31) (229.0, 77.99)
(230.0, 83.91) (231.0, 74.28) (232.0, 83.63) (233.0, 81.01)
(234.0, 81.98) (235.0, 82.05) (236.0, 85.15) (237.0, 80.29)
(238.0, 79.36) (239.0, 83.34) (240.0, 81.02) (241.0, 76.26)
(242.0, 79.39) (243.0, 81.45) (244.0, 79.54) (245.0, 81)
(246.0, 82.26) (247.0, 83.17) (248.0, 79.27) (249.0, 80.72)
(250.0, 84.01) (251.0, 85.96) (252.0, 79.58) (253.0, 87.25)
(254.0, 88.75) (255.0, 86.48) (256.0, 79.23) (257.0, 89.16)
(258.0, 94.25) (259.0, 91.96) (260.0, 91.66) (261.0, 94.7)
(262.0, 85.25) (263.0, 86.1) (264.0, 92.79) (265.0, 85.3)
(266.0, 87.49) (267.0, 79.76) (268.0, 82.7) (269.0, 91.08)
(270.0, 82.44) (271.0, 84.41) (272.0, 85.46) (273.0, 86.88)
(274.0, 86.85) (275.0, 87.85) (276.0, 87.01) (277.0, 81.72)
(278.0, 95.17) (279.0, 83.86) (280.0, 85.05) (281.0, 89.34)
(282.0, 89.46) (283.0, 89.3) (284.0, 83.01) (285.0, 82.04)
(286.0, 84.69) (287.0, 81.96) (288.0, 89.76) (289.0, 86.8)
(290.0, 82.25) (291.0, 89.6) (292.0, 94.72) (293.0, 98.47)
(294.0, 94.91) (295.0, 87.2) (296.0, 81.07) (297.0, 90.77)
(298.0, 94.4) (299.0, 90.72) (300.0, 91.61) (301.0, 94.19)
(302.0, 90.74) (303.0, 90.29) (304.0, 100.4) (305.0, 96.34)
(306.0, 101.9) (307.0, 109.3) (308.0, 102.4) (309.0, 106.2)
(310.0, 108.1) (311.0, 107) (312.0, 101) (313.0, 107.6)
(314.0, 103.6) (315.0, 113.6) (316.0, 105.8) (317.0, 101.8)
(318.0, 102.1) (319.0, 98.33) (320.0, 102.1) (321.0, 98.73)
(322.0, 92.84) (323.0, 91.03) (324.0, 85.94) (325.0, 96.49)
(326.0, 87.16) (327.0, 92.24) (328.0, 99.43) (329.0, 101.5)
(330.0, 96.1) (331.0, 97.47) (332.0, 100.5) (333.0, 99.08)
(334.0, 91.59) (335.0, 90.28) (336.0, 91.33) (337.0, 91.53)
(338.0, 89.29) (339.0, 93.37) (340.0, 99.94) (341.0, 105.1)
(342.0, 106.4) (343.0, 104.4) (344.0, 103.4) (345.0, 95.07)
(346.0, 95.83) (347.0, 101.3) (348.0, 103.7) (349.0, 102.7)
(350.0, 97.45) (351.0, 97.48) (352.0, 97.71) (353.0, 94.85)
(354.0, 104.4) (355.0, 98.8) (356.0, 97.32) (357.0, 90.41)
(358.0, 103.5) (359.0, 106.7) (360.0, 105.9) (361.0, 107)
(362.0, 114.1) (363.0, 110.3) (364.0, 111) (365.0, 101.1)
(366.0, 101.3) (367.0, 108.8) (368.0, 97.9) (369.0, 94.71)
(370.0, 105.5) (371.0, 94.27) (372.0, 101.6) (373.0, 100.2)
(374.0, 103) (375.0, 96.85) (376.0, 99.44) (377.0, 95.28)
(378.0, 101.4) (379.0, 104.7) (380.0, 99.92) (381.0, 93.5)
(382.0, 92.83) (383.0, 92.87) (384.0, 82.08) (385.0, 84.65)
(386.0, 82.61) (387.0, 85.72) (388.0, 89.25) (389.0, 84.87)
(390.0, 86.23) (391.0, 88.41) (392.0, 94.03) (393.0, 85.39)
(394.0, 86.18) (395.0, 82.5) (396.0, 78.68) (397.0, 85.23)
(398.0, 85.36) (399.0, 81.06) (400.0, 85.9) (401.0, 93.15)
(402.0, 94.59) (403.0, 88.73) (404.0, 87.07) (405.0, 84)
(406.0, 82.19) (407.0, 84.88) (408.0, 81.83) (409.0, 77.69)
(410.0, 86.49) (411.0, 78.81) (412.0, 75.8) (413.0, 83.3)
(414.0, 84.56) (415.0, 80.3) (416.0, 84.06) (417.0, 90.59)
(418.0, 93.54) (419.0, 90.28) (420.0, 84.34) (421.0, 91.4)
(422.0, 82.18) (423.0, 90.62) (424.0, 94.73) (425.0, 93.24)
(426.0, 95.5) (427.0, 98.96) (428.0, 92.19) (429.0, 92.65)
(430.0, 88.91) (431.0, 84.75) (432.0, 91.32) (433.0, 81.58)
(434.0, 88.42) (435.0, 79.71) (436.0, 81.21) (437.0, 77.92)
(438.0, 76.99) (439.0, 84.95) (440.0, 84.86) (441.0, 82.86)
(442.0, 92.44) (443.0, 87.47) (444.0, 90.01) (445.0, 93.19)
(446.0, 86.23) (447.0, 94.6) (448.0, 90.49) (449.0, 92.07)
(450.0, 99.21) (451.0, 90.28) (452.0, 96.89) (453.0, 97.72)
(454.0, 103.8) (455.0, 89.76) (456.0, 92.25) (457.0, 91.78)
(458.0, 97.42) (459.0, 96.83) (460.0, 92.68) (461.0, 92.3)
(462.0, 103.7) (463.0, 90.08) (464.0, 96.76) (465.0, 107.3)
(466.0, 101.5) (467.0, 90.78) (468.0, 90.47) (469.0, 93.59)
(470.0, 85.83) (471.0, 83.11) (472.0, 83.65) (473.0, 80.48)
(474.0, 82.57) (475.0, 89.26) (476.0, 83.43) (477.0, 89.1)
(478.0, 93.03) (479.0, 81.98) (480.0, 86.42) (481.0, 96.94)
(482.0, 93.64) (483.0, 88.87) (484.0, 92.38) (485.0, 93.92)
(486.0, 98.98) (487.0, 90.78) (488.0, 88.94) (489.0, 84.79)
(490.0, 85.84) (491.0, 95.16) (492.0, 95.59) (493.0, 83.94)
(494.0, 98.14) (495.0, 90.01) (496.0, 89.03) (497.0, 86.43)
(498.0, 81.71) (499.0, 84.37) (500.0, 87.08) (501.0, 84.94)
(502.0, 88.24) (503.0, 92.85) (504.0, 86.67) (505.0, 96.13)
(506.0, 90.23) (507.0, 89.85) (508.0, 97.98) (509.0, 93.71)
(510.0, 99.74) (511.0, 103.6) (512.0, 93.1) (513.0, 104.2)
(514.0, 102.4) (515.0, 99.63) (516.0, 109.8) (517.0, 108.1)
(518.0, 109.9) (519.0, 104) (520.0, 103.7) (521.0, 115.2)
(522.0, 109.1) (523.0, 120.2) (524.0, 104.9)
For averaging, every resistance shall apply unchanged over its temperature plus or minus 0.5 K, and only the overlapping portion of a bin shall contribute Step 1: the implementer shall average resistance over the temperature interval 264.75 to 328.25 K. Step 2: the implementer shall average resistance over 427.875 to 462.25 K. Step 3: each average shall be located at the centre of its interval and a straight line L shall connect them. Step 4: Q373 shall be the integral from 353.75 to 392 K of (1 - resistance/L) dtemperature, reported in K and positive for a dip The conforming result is -2.7 K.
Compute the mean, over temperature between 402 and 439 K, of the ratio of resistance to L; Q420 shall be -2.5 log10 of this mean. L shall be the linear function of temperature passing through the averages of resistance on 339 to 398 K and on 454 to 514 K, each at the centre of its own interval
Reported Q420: 0.10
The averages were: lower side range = 97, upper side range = 91.6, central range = 86.2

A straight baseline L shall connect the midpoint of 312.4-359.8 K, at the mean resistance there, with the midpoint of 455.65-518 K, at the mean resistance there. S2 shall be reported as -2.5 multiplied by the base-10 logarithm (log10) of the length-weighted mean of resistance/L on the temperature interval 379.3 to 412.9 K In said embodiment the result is 0.12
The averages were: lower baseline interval 98.5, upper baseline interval 92.5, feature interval 86.2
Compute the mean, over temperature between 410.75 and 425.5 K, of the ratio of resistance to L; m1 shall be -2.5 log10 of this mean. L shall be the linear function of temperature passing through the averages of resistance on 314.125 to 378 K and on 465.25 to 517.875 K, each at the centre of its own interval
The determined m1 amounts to 0.107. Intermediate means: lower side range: 99.5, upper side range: 91.8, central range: 86.6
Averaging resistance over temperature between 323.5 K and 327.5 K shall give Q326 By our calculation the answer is 90.5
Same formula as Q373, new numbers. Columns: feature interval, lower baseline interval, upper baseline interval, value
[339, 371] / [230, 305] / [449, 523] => -4.49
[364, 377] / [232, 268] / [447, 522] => -1.69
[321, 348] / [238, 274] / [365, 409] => -2.30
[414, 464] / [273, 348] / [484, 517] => 1.81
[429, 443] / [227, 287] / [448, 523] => 1.08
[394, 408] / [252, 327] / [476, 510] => 0.84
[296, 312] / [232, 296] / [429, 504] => -2.12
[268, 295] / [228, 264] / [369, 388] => -0.22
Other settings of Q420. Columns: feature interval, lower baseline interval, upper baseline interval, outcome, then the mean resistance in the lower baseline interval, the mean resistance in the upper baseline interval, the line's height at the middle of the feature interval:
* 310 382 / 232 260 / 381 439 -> -0.17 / 83.3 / 86.4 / 85.2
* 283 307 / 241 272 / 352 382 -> 0.00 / 85.1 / 101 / 90.7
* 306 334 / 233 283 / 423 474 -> -0.15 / 85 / 90.8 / 86.9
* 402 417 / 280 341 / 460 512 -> 0.11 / 95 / 90.9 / 92.7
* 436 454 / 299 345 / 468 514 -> 0.04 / 98.5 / 90.4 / 92.6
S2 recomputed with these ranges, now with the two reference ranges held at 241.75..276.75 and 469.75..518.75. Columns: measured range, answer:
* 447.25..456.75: -0.046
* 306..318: -0.213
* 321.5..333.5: -0.091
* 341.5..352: -0.147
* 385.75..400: 0.045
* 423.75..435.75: 0.003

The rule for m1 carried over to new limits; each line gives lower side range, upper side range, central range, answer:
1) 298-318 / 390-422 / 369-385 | -0.08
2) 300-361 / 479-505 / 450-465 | -0.05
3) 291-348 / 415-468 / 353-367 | -0.09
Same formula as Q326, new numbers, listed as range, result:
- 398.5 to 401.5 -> 86.7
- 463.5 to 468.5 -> 97.4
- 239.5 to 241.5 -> 78.6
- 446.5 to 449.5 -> 92.4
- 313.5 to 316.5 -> 108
